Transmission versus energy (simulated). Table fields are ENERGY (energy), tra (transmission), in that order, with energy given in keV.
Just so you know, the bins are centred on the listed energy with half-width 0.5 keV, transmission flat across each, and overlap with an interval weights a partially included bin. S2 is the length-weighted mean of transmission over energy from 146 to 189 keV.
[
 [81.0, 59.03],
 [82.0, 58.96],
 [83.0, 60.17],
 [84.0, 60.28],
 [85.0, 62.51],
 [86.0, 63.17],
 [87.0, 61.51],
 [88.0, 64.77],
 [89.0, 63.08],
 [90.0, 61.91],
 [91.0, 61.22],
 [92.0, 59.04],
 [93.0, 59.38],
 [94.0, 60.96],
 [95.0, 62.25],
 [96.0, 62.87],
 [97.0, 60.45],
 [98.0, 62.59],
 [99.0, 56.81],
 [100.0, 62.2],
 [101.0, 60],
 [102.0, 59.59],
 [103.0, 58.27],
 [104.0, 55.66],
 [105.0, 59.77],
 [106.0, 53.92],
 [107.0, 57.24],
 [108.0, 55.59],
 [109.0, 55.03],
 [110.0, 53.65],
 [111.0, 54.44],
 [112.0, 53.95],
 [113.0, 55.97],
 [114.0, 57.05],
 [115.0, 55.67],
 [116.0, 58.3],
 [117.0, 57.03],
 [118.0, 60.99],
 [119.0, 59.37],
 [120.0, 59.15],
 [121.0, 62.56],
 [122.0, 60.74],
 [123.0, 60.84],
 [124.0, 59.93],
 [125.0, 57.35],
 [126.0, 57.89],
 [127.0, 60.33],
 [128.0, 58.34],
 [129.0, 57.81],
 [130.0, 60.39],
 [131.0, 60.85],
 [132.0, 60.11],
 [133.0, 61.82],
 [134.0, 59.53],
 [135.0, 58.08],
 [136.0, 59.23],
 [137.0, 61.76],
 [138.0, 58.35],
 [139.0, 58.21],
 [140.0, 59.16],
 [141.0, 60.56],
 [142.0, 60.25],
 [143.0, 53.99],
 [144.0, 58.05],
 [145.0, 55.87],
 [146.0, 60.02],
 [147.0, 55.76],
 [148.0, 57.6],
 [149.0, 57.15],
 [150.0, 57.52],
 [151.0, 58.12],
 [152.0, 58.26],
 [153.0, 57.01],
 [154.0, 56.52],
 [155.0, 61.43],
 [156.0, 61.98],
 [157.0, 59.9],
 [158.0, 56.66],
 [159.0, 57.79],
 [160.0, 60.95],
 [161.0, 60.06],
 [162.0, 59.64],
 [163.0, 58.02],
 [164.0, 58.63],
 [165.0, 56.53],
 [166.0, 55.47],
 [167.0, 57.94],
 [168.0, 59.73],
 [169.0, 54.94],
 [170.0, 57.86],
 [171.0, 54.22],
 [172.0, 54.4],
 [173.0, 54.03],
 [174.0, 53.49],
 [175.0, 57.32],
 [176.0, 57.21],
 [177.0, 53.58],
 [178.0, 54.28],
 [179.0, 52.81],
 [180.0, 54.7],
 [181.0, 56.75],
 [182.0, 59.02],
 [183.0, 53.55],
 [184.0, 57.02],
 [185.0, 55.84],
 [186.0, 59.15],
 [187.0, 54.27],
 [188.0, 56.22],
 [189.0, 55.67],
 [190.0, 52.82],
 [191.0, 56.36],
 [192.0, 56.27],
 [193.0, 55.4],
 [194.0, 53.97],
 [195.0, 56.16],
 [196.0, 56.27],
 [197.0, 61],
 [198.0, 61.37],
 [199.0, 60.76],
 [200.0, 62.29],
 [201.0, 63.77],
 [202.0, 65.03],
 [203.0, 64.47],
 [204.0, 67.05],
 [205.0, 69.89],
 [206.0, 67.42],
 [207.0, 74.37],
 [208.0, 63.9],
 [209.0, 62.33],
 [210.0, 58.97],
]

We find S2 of 57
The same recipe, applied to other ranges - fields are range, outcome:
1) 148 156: 58.2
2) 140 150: 57.8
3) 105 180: 57.8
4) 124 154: 58.6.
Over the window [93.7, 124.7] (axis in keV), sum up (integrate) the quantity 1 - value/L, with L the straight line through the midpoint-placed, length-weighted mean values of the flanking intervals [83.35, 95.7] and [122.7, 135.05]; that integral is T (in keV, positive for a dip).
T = 1.1 keV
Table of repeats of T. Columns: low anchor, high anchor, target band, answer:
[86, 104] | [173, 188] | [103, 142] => 0.5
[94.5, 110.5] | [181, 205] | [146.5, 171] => 0.2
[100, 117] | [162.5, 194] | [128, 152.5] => -1.0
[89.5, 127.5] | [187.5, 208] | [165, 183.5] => 1.4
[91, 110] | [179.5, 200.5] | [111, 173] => -0.4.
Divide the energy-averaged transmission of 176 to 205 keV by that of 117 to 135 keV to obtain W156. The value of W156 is 1.0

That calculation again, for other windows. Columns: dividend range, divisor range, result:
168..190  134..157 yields 0.95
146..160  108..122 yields 1.02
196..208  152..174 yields 1.12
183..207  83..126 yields 1.01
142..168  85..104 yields 0.95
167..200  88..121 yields 0.96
